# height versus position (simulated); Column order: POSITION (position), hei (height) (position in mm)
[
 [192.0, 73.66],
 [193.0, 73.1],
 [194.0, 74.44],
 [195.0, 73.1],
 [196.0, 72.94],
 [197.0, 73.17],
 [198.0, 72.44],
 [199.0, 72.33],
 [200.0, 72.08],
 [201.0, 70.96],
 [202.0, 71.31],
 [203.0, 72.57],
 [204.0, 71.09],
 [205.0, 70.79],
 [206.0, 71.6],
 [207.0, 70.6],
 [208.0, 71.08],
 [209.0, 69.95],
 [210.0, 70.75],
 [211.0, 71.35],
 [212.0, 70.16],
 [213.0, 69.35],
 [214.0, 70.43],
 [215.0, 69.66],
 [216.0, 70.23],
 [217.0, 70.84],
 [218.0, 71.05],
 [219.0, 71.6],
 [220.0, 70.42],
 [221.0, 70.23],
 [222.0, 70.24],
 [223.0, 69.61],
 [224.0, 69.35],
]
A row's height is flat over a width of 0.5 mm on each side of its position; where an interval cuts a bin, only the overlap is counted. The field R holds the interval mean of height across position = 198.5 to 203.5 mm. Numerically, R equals 71.8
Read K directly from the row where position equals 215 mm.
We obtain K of 69.66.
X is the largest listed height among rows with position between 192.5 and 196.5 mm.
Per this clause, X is 74.44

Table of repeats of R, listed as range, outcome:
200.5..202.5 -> 71.1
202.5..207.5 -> 71.3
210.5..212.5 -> 70.8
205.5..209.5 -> 70.8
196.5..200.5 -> 72.5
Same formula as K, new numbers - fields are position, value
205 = 70.79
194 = 74.44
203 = 72.57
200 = 72.08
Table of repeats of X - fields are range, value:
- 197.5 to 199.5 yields 72.44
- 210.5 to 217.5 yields 71.35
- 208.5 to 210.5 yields 70.75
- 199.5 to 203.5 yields 72.57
